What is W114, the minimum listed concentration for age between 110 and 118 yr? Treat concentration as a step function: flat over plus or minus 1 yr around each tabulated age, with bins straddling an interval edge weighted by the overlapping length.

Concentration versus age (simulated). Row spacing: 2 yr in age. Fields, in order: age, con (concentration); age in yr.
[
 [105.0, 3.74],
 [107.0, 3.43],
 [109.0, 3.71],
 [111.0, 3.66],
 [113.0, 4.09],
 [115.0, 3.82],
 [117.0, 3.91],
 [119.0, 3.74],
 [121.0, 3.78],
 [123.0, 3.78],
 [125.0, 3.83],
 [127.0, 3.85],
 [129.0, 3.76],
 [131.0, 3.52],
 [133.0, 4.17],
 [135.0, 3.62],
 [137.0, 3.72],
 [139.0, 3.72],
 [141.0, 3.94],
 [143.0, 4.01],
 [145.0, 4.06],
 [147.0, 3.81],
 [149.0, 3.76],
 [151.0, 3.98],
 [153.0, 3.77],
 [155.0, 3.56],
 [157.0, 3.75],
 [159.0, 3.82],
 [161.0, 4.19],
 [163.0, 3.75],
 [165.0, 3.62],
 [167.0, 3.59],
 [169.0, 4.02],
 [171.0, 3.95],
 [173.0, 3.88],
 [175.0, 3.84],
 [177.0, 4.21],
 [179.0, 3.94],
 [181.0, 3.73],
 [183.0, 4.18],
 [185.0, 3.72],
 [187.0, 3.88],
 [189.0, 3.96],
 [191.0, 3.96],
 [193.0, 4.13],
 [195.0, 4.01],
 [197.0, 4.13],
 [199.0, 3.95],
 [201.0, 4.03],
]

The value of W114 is 3.66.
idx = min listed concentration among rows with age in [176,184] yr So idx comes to 3.73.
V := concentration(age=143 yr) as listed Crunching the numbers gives 4.01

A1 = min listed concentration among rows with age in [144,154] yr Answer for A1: 3.76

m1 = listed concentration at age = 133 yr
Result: 4.17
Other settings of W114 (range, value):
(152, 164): 3.56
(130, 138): 3.52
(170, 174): 3.88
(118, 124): 3.74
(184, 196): 3.72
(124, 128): 3.83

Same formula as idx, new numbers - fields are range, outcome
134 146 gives 3.62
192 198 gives 4.01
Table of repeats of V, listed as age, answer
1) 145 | 4.06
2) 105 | 3.74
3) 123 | 3.78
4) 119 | 3.74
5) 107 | 3.43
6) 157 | 3.75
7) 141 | 3.94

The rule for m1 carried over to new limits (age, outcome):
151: 3.98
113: 4.09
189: 3.96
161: 4.19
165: 3.62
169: 4.02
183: 4.18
